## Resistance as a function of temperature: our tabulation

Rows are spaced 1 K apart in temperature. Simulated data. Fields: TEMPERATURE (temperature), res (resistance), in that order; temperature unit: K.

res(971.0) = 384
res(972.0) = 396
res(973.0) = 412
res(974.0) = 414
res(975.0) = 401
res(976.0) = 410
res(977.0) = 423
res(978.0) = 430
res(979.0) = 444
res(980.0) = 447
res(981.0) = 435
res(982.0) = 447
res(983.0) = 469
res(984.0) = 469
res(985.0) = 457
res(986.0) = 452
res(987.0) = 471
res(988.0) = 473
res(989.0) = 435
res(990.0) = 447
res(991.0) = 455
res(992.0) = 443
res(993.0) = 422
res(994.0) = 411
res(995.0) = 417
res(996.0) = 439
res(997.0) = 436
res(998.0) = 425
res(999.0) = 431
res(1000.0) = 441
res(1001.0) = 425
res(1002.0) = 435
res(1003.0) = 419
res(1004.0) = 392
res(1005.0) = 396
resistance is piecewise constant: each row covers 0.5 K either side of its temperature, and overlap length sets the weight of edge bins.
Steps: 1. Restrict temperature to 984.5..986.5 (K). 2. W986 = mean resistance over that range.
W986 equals 454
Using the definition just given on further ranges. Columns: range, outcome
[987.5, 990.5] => 452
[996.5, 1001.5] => 432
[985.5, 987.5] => 462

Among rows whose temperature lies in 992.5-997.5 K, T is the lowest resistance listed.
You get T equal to 411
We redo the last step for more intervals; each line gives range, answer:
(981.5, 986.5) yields 447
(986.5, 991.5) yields 435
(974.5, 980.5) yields 401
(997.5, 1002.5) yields 425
